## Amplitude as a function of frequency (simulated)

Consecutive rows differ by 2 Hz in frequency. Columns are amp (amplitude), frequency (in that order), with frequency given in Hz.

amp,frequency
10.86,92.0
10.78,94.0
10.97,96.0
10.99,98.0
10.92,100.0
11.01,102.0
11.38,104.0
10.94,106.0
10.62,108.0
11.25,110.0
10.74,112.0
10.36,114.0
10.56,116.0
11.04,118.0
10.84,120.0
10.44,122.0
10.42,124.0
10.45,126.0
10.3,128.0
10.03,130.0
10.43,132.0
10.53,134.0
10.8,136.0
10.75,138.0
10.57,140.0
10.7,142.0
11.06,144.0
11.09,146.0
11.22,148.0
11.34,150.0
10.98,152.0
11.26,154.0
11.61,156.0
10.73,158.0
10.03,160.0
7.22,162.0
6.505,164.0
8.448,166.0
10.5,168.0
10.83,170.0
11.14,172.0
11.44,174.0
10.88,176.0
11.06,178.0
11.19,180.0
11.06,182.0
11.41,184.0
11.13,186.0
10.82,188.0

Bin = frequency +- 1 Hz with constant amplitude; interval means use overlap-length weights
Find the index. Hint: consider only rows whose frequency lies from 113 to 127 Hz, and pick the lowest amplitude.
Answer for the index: 10.36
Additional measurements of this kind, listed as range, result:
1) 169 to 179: 10.83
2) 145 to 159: 10.73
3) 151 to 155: 10.98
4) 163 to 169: 6.505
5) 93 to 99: 10.78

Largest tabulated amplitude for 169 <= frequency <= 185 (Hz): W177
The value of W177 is 11.44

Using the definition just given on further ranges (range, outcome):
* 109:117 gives 11.25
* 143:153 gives 11.34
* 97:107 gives 11.38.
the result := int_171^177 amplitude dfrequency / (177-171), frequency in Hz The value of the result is 11.2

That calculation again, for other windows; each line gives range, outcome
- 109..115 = 10.8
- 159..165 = 7.92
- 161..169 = 8.17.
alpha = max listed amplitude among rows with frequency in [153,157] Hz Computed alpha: 11.61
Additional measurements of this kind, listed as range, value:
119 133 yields 10.84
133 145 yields 11.06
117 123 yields 11.04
